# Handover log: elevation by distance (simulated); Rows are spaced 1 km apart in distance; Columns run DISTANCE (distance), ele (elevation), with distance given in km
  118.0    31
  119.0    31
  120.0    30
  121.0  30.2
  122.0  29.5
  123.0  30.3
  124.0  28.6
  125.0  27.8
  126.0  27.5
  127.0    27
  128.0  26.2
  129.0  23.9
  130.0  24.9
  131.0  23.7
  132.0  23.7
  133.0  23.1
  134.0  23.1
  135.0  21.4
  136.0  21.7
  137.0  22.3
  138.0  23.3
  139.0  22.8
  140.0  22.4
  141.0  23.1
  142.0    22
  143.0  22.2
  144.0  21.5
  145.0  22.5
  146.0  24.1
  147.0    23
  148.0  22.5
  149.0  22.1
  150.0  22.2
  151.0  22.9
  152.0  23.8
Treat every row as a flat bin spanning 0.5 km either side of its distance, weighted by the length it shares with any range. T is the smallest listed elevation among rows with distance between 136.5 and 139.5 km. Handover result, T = 22.3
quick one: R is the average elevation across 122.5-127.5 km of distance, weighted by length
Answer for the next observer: 28.2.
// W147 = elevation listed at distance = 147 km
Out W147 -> 23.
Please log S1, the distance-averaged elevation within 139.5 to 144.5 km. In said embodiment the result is 22.2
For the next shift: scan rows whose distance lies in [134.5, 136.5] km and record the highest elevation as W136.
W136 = 21.7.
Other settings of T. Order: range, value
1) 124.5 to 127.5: 27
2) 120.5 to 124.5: 28.6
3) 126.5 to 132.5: 23.7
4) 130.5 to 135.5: 21.4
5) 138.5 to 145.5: 21.5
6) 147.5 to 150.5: 22.1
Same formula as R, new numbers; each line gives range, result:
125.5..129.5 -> 26.1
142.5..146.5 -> 22.6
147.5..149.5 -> 22.3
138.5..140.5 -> 22.6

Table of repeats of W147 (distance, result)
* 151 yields 22.9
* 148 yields 22.5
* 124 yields 28.6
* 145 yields 22.5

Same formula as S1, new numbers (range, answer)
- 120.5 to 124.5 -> 29.7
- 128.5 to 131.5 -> 24.2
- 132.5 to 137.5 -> 22.3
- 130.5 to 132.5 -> 23.7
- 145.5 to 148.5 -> 23.2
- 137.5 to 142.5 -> 22.7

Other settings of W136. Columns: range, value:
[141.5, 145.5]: 22.5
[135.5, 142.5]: 23.3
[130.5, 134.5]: 23.7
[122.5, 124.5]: 30.3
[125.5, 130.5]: 27.5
